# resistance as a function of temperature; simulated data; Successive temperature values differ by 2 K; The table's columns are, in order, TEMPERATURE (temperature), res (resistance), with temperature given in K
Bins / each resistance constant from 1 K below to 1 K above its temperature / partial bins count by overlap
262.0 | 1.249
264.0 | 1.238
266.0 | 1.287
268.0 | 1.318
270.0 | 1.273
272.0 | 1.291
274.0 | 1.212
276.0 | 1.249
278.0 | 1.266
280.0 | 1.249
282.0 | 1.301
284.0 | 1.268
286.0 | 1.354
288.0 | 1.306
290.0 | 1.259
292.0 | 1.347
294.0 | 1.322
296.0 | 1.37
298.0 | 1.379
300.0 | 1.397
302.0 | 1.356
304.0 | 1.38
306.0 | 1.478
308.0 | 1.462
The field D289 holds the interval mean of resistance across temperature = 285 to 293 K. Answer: 1.32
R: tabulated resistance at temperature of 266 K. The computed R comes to 1.287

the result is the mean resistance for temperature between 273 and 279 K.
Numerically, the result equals 1.24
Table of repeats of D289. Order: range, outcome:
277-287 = 1.29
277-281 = 1.26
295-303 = 1.38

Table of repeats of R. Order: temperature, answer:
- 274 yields 1.212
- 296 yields 1.37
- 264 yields 1.238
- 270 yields 1.273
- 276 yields 1.249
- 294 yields 1.322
